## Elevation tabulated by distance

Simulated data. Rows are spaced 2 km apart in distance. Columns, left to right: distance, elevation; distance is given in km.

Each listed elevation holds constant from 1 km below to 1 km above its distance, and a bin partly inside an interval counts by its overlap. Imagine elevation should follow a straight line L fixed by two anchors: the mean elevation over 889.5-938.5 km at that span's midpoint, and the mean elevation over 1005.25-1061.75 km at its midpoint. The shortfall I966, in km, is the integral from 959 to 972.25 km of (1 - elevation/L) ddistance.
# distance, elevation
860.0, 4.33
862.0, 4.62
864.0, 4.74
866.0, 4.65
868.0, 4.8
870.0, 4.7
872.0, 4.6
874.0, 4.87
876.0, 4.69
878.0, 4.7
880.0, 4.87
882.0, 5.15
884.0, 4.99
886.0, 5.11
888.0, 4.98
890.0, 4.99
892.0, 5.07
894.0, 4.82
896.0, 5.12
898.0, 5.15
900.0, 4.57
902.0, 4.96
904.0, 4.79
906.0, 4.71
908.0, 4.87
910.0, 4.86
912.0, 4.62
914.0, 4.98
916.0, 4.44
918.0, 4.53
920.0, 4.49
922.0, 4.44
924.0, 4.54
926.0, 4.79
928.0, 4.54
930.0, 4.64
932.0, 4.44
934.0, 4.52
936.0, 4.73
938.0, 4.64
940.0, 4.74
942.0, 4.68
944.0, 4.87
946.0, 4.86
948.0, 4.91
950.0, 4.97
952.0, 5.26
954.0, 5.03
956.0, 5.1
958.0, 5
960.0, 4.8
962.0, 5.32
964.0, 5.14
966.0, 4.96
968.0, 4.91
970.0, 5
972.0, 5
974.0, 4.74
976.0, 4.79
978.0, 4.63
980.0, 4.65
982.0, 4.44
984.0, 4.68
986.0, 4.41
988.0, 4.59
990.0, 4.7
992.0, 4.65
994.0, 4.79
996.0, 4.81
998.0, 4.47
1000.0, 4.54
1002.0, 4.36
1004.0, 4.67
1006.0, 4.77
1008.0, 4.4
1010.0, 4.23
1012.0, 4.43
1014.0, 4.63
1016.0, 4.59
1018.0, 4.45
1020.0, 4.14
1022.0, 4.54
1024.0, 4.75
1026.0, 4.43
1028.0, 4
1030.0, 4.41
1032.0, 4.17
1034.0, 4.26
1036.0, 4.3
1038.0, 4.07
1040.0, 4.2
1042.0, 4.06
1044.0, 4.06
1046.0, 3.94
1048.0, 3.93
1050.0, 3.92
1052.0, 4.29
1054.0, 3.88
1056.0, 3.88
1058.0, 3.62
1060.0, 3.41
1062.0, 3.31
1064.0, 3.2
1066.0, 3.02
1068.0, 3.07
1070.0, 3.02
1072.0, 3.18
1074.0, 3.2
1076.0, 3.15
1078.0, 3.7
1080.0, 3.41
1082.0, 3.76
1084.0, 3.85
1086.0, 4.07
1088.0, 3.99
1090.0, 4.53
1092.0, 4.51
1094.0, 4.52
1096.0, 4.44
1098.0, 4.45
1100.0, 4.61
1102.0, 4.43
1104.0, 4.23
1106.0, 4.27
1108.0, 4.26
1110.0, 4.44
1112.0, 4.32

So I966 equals -1.54 km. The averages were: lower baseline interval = 4.73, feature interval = 5.02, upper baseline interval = 4.19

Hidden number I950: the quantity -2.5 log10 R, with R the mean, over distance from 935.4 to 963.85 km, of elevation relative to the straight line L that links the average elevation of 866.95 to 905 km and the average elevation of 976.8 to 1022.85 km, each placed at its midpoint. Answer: -0.05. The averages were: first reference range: 4.89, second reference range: 4.55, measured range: 4.93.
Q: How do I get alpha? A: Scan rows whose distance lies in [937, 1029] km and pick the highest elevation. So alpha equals 5.32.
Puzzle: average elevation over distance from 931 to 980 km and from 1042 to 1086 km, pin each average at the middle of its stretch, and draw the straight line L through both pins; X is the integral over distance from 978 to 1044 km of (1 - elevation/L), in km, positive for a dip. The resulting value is -3.8 km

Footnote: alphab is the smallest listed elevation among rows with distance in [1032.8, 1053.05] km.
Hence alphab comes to 3.92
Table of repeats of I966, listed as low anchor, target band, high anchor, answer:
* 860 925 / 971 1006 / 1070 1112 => -1.8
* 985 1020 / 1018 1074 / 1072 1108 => 5.4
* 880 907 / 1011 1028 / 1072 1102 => -0.5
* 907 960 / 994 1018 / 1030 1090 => -2.1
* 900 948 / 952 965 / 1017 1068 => -1.7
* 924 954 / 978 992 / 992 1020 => 0.1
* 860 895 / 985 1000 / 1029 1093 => -1.6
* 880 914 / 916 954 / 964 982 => 1.4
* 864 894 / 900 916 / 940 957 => 0.4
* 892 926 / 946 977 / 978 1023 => -2.4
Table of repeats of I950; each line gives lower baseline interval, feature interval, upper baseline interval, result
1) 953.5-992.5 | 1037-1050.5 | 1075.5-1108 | 0.10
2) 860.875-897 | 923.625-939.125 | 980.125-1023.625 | 0.03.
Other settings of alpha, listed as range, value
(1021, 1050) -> 4.75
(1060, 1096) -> 4.53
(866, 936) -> 5.15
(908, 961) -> 5.26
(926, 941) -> 4.79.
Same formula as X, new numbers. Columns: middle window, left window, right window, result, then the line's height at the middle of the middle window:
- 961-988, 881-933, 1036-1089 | -3.2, 4.31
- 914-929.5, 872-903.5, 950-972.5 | 1.3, 4.98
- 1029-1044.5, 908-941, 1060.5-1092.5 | -1.5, 3.83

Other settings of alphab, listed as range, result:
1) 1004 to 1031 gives 4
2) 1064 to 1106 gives 3.02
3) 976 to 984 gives 4.44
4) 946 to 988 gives 4.41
